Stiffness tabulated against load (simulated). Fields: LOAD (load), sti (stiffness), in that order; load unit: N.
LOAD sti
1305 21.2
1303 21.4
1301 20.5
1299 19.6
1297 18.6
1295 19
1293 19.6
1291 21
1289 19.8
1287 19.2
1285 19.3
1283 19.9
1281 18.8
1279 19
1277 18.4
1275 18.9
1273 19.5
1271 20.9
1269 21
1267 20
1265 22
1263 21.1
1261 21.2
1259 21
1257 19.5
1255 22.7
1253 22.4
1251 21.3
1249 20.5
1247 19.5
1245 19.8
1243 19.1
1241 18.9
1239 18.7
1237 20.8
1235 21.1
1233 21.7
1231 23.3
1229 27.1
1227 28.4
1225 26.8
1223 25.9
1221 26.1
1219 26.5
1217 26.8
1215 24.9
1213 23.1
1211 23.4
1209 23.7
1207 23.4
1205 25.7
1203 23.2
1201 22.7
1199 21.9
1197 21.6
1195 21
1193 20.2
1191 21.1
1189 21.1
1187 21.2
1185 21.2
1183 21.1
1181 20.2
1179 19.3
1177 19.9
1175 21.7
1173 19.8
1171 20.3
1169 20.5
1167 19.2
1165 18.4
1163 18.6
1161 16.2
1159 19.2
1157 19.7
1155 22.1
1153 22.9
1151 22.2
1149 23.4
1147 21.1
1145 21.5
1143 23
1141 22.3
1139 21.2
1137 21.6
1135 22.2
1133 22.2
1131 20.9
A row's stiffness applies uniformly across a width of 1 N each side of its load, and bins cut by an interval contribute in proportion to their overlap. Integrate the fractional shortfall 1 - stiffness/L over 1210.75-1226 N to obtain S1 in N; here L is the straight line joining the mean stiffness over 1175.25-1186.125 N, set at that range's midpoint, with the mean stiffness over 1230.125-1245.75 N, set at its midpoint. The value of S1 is -3.8 N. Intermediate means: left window 20.4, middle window 25.5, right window 20.4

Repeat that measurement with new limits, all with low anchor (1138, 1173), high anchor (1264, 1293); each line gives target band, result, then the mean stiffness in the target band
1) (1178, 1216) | -3.2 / 22.1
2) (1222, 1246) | -3.0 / 22.6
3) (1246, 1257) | -0.6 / 21.1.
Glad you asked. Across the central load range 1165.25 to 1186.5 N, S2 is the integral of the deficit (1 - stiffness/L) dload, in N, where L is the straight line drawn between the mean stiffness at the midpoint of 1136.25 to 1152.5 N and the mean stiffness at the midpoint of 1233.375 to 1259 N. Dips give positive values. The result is 1.3 N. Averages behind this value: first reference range 22.1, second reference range 20.4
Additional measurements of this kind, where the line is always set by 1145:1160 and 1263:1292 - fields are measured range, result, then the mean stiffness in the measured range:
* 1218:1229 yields -3.3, 26.8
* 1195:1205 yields -0.8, 22.5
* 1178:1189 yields 0.2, 20.6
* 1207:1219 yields -2.2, 24.5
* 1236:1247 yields 0.5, 19.5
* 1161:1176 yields 1.2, 19.5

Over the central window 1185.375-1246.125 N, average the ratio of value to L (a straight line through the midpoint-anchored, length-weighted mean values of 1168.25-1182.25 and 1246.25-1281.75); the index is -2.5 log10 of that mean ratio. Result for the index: -0.13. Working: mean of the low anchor 20.3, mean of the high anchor 20.4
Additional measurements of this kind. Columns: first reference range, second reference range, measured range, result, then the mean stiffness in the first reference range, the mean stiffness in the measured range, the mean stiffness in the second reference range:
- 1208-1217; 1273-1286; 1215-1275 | -0.024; 24.1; 22.2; 19.1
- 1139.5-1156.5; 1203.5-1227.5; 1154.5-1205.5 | 0.152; 22.2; 20.6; 25.3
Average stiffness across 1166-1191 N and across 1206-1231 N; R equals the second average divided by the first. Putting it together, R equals 1.24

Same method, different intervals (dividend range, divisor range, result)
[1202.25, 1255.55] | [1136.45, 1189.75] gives 1.12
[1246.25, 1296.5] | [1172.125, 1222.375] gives 0.90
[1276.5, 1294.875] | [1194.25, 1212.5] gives 0.85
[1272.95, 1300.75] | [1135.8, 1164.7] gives 0.92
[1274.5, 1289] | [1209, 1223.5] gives 0.76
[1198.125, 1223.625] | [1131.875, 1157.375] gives 1.11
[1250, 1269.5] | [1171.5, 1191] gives 1.03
